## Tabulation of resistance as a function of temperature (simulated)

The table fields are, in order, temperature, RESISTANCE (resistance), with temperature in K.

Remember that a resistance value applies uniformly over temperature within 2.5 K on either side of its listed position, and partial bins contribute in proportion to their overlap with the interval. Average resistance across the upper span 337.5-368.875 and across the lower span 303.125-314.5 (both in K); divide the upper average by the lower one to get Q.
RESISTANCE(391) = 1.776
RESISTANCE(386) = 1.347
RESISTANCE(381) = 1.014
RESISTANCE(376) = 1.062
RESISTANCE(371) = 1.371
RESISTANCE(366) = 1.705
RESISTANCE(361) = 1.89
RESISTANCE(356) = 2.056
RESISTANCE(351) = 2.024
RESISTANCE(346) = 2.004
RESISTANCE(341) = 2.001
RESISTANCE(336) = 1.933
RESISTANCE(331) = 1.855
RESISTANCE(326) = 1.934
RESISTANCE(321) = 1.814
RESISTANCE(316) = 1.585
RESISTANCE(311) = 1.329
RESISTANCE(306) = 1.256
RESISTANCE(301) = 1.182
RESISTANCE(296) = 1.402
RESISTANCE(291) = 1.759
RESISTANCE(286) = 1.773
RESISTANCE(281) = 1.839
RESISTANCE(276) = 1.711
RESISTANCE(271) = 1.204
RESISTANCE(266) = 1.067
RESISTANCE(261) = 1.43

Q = 1.5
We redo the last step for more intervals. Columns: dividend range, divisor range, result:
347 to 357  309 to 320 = 1.34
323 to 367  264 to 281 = 1.38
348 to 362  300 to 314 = 1.57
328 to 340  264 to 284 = 1.30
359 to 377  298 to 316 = 1.17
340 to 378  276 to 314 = 1.16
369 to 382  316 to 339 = 0.62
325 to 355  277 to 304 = 1.23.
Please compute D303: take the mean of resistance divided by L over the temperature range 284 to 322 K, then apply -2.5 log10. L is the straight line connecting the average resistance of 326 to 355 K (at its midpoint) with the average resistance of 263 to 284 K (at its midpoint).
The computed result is 0.12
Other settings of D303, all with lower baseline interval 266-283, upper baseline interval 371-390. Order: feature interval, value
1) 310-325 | -0.18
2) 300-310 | 0.15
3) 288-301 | -0.05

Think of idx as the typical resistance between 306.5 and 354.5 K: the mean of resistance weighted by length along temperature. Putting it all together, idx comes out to 1.81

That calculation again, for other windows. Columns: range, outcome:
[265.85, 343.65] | 1.62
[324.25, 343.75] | 1.93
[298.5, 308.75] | 1.22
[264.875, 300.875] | 1.53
